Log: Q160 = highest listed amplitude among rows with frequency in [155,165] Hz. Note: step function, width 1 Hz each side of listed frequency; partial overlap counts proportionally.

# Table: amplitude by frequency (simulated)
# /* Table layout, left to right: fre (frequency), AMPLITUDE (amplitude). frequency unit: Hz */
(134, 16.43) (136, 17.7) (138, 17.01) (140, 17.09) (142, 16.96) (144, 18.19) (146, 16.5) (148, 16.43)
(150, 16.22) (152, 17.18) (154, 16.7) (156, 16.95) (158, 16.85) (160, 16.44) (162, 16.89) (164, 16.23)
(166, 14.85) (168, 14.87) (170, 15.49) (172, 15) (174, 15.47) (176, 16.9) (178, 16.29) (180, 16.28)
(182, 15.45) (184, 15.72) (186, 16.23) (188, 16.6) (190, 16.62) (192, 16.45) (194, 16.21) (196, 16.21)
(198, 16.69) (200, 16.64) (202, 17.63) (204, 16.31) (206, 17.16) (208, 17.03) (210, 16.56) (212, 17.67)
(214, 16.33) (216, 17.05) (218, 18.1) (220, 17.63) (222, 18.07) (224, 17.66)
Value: 16.95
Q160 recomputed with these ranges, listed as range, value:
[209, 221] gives 18.1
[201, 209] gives 17.63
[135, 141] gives 17.7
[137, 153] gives 18.19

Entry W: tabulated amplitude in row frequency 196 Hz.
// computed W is 16.21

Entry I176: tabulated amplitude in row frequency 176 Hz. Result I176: 16.9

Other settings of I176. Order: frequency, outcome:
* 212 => 17.67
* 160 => 16.44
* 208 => 17.03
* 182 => 15.45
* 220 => 17.63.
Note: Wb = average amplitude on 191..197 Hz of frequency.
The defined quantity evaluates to 16.3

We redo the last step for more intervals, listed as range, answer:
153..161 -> 16.7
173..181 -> 16.2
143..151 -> 16.8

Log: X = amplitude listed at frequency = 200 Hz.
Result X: 16.64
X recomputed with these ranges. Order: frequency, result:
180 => 16.28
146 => 16.5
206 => 17.16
